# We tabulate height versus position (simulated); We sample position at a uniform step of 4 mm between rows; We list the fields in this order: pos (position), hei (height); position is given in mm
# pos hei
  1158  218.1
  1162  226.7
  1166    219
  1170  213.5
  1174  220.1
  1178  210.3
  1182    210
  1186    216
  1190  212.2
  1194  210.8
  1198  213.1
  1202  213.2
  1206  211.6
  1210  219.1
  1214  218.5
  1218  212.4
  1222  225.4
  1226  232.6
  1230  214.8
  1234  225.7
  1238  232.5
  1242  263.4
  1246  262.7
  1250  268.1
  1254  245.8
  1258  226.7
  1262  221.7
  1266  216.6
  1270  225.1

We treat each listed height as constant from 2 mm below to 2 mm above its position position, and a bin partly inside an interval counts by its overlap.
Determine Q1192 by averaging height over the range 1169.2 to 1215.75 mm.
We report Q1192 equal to 214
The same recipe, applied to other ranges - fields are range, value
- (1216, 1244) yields 230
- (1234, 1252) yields 253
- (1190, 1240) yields 219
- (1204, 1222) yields 217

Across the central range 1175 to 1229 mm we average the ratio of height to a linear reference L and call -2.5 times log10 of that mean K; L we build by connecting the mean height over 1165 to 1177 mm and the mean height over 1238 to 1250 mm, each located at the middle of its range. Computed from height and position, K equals 0.09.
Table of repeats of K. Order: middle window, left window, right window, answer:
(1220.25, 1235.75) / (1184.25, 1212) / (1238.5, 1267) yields 0.027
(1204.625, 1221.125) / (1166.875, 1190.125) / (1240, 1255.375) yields 0.100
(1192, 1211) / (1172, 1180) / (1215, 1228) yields 0.032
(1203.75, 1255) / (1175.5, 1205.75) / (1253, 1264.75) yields -0.052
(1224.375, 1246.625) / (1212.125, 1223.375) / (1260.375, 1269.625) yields -0.087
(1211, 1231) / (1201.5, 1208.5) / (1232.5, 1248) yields 0.034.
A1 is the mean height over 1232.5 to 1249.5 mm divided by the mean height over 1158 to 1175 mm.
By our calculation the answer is 1.13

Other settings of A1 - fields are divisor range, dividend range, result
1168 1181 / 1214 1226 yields 1.03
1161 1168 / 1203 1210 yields 0.96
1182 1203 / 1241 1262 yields 1.17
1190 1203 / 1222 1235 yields 1.06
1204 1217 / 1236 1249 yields 1.18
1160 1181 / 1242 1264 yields 1.13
